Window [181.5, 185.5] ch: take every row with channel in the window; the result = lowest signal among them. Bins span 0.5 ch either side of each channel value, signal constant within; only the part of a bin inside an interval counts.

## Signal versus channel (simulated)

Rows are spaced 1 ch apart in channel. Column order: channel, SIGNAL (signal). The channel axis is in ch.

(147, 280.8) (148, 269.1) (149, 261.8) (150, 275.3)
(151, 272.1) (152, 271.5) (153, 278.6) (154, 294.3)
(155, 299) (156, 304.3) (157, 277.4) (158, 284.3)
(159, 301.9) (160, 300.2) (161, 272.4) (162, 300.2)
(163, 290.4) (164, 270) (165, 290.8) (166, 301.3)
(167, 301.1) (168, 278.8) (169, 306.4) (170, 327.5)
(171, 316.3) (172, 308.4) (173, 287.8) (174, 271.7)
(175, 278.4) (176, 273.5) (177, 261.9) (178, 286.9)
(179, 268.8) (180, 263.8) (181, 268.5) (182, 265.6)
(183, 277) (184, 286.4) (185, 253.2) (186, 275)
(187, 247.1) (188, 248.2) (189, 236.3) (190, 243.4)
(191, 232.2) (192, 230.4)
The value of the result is 253.2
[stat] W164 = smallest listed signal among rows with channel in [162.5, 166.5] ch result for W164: 270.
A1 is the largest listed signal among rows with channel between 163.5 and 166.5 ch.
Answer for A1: 301.3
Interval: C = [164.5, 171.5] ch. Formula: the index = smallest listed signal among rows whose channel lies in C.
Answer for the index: 278.8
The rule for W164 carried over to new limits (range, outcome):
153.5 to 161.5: 272.4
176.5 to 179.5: 261.9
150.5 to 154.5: 271.5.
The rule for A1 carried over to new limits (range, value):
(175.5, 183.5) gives 286.9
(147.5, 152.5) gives 275.3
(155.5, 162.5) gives 304.3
